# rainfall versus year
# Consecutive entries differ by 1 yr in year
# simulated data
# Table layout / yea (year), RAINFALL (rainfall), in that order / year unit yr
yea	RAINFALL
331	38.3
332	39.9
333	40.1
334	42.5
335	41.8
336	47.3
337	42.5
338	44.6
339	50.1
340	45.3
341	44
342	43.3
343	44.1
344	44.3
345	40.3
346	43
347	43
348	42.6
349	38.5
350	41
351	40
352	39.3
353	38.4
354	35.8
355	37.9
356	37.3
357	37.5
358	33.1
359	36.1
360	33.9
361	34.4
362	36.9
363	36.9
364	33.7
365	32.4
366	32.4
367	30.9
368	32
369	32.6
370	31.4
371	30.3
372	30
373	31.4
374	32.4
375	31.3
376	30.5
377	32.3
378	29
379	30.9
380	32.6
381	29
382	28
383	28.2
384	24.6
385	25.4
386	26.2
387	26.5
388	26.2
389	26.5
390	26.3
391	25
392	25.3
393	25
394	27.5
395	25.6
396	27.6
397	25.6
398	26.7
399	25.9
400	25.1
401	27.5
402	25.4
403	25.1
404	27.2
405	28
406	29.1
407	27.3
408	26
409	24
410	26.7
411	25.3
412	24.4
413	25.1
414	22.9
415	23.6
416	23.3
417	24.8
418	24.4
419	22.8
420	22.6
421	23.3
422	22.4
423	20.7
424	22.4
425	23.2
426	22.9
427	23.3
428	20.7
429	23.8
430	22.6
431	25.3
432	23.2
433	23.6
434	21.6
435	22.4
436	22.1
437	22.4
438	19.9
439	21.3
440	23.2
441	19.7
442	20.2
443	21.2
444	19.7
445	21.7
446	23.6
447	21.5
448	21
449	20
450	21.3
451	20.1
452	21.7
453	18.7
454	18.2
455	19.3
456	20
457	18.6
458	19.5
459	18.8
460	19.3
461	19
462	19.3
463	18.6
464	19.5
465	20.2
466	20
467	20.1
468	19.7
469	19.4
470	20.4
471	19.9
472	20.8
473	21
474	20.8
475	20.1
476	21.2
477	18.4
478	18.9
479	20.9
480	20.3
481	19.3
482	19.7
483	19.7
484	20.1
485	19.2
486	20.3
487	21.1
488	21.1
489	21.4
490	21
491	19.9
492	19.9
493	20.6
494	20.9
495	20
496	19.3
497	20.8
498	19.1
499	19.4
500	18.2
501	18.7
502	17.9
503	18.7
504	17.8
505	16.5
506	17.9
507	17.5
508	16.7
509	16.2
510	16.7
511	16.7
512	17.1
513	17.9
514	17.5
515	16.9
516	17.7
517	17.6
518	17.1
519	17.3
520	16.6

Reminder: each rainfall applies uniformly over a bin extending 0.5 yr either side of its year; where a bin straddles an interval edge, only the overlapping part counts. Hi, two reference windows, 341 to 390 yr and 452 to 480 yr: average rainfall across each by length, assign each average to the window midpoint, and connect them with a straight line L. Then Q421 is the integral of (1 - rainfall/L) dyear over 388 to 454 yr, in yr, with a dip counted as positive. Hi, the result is 6.2 yr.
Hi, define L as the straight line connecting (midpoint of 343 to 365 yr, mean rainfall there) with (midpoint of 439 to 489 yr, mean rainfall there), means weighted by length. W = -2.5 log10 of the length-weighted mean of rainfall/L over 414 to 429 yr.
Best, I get 0.18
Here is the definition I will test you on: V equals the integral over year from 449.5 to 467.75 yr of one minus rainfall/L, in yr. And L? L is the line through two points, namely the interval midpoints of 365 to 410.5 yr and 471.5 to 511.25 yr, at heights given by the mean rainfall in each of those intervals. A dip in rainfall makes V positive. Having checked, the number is 2.12 yr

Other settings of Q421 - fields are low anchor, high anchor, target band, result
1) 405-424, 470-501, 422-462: 2.7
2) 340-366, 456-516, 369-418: 8.4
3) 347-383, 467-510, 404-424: 2.7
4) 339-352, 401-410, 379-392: 2.0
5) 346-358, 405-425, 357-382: 1.9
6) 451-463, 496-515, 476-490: -1.2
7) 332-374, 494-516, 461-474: 1.8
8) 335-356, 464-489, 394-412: 3.4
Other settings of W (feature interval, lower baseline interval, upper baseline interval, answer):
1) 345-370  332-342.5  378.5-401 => 0.02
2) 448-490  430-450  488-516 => 0.02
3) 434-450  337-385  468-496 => 0.19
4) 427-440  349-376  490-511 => 0.17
